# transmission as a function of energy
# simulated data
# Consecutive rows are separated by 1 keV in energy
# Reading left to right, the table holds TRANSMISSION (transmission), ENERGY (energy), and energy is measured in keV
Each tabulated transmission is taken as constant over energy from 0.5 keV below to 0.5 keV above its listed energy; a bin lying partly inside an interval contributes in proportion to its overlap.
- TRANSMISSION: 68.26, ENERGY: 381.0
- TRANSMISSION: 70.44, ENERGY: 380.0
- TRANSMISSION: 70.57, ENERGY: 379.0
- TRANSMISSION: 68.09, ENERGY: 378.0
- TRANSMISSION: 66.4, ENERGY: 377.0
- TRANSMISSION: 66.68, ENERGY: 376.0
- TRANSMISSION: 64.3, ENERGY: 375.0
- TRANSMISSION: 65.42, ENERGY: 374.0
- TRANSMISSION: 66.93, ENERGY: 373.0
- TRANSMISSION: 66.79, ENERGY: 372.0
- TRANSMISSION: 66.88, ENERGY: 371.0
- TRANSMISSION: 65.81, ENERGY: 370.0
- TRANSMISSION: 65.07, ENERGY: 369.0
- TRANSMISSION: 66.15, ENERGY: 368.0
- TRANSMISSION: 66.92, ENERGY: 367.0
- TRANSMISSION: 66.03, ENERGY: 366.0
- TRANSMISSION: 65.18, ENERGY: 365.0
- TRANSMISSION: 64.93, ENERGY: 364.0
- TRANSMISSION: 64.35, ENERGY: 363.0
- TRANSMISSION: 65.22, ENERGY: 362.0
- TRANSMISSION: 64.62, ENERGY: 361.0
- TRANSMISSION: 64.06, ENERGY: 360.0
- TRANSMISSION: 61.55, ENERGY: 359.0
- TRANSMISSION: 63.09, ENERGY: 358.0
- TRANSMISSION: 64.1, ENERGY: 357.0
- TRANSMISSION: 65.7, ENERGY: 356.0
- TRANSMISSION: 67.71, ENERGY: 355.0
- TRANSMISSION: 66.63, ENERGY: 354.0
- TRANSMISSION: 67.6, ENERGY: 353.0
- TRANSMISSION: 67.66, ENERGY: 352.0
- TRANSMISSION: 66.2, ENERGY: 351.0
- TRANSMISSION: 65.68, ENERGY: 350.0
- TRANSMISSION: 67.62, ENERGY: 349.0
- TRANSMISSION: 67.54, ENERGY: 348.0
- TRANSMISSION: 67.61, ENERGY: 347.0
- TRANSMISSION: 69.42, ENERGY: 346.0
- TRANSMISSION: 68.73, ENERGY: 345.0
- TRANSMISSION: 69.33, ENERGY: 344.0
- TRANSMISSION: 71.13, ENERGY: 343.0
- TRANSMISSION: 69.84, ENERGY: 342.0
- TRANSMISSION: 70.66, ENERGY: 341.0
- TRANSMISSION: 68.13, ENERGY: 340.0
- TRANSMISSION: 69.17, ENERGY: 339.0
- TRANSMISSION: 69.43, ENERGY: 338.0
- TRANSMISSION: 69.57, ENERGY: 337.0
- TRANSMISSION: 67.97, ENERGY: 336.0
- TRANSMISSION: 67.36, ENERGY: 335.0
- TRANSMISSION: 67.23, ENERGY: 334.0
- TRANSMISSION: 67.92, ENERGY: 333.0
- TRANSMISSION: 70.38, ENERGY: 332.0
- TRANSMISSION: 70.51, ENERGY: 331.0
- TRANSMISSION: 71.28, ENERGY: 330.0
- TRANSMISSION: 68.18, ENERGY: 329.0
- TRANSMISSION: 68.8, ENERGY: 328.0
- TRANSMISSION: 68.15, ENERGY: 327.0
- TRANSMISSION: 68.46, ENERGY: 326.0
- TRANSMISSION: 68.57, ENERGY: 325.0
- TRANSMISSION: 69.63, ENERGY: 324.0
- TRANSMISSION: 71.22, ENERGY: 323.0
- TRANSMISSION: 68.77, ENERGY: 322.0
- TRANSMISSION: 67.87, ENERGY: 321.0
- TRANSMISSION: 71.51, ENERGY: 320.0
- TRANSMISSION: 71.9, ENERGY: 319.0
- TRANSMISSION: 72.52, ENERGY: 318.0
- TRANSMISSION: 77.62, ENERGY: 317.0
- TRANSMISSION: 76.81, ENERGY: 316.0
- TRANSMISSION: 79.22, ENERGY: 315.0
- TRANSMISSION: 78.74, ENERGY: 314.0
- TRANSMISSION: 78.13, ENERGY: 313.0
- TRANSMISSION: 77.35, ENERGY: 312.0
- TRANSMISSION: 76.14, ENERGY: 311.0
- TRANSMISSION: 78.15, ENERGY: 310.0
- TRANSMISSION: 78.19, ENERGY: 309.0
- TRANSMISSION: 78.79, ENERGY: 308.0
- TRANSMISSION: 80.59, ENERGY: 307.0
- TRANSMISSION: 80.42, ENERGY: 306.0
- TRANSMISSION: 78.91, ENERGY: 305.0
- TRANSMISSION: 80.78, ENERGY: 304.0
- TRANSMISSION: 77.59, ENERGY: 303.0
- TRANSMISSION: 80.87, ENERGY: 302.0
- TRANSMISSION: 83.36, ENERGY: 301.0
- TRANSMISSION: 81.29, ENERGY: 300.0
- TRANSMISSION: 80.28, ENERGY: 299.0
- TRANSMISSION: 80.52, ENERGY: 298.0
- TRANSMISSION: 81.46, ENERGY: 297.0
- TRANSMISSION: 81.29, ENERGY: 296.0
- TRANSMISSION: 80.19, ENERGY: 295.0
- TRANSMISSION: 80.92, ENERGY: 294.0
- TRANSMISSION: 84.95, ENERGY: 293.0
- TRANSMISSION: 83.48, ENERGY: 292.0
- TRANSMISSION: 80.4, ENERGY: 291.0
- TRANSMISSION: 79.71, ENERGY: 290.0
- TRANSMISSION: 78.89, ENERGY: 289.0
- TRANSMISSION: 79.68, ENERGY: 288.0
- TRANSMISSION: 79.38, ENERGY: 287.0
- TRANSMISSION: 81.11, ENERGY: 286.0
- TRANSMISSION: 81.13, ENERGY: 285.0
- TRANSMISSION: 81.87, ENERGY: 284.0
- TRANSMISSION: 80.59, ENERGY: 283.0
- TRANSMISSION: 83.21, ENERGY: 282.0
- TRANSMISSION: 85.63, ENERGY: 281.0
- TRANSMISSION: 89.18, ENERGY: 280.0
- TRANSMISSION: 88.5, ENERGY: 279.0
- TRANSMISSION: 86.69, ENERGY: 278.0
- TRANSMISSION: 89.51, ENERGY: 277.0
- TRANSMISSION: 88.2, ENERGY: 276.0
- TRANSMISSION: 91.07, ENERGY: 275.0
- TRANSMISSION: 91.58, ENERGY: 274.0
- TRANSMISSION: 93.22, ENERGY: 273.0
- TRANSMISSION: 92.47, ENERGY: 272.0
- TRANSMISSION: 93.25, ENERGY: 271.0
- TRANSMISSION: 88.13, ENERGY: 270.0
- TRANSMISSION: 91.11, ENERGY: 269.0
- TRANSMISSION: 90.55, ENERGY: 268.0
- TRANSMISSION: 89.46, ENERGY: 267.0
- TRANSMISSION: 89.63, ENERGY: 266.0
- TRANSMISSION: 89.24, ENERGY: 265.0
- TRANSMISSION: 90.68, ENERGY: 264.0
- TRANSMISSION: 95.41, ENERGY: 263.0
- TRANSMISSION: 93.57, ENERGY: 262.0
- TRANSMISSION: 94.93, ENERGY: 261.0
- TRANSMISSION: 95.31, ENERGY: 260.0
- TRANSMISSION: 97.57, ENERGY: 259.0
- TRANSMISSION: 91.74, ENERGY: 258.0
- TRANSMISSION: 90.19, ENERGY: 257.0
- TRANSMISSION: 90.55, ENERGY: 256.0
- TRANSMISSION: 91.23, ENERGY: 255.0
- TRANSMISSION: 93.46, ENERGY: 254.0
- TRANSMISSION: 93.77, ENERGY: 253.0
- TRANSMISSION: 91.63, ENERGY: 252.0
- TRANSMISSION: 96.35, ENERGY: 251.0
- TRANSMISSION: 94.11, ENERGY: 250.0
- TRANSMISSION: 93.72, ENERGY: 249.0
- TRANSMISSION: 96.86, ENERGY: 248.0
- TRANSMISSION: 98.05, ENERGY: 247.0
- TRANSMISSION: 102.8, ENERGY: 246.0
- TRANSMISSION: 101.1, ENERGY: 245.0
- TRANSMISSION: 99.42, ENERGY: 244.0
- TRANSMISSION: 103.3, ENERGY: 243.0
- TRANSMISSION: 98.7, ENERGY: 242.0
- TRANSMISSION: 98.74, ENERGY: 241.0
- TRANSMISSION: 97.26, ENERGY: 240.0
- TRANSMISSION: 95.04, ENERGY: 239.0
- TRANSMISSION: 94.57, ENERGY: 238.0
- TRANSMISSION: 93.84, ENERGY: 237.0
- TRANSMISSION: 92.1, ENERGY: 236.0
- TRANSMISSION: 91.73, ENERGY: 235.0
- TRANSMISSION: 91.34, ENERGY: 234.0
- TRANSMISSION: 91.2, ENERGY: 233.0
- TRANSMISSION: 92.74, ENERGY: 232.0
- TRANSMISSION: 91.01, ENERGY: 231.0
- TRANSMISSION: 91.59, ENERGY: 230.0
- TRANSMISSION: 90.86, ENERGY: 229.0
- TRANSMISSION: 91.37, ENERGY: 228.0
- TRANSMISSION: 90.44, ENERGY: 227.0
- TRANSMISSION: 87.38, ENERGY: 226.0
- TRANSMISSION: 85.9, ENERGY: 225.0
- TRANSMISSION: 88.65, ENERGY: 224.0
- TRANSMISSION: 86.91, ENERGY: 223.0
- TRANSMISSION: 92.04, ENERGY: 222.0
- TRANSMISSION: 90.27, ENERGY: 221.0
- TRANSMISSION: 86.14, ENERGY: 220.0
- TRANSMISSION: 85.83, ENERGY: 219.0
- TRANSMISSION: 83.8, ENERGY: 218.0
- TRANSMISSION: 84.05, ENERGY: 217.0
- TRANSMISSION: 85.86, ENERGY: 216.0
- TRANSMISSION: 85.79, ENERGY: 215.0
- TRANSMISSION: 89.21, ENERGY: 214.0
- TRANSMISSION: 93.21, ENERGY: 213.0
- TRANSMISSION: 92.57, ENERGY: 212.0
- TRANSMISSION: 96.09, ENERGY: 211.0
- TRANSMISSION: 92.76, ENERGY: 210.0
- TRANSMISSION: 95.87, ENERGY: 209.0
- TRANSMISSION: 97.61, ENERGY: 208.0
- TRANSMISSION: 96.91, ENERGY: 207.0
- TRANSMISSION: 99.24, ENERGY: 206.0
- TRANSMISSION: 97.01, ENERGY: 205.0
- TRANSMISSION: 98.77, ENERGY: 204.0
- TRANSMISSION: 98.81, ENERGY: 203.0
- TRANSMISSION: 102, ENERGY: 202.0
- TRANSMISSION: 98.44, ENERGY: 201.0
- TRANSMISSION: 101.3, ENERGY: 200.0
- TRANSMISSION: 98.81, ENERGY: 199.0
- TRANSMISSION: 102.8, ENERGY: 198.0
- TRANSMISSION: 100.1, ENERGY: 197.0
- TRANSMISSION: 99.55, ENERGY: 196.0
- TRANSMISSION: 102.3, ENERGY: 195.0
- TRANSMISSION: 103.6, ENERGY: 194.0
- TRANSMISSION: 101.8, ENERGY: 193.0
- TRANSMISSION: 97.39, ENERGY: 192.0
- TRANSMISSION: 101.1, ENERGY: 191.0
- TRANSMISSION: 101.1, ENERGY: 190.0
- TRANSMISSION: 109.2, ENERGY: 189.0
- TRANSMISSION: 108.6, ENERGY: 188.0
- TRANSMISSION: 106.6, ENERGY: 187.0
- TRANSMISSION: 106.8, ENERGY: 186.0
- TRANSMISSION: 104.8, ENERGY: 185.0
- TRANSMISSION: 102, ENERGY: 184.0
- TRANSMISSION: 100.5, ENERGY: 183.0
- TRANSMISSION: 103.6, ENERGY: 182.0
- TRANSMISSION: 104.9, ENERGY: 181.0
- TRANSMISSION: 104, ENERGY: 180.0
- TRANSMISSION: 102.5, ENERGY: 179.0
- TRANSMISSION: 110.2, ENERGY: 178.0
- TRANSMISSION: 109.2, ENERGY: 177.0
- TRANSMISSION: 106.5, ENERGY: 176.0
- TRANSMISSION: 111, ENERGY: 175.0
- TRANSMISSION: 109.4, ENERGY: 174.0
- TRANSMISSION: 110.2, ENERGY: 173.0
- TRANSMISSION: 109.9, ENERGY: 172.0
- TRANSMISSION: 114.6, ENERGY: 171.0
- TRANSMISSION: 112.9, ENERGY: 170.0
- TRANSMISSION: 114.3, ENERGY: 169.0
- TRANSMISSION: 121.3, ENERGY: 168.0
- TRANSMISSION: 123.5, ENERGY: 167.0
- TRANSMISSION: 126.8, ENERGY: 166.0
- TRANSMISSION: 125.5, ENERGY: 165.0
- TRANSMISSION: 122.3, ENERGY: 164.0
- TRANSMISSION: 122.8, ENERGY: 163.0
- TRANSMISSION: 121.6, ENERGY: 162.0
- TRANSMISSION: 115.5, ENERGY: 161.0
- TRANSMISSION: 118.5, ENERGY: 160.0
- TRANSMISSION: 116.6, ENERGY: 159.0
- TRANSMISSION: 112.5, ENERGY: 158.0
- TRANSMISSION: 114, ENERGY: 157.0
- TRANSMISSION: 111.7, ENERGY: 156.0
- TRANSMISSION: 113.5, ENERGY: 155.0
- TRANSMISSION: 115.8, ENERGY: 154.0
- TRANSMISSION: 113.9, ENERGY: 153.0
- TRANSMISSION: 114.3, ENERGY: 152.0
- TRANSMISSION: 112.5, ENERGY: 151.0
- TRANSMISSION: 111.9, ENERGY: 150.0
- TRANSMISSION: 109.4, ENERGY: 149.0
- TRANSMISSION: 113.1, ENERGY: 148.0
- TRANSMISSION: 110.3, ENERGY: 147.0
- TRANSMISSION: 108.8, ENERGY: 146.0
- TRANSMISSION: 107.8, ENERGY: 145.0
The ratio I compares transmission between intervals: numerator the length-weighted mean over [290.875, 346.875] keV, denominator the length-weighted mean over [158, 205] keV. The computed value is 0.69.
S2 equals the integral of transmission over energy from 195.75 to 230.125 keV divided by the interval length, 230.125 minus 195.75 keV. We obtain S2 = 93.1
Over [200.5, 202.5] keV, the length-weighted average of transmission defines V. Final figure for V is 100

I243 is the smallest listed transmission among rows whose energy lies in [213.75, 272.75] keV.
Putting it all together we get 83.8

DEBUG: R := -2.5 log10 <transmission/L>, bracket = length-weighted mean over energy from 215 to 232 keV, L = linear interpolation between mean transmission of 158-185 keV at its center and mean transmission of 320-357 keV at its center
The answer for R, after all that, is 0.12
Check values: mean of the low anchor 113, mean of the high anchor 68.5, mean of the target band 88.3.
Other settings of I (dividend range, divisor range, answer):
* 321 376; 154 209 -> 0.62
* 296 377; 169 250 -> 0.72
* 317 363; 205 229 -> 0.75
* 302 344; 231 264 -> 0.77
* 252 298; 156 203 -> 0.80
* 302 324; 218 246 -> 0.82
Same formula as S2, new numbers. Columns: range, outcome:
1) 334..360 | 67.5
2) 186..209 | 101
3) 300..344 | 73.3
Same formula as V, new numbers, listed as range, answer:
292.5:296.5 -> 81.8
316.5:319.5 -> 74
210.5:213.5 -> 94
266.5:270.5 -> 89.8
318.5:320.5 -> 71.7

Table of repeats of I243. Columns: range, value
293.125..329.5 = 67.87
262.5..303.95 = 77.59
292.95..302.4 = 80.19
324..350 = 65.68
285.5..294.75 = 78.89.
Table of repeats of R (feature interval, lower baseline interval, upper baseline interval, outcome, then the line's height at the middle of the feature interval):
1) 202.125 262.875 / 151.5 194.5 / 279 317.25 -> 0.04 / 96.6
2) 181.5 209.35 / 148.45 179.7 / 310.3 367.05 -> 0.05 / 106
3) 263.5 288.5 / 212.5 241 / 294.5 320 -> -0.05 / 83.1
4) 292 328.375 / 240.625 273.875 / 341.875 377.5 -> 0.04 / 79.8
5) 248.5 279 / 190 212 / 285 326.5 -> -0.07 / 86.3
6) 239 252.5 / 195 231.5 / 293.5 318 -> -0.11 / 88.3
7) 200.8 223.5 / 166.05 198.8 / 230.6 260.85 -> 0.10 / 101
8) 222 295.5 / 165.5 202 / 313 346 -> -0.03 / 88.1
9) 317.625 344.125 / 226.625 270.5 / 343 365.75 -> 0.04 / 72.3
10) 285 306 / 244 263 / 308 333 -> 0.00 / 81.1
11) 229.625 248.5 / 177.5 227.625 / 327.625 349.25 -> -0.07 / 89.5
